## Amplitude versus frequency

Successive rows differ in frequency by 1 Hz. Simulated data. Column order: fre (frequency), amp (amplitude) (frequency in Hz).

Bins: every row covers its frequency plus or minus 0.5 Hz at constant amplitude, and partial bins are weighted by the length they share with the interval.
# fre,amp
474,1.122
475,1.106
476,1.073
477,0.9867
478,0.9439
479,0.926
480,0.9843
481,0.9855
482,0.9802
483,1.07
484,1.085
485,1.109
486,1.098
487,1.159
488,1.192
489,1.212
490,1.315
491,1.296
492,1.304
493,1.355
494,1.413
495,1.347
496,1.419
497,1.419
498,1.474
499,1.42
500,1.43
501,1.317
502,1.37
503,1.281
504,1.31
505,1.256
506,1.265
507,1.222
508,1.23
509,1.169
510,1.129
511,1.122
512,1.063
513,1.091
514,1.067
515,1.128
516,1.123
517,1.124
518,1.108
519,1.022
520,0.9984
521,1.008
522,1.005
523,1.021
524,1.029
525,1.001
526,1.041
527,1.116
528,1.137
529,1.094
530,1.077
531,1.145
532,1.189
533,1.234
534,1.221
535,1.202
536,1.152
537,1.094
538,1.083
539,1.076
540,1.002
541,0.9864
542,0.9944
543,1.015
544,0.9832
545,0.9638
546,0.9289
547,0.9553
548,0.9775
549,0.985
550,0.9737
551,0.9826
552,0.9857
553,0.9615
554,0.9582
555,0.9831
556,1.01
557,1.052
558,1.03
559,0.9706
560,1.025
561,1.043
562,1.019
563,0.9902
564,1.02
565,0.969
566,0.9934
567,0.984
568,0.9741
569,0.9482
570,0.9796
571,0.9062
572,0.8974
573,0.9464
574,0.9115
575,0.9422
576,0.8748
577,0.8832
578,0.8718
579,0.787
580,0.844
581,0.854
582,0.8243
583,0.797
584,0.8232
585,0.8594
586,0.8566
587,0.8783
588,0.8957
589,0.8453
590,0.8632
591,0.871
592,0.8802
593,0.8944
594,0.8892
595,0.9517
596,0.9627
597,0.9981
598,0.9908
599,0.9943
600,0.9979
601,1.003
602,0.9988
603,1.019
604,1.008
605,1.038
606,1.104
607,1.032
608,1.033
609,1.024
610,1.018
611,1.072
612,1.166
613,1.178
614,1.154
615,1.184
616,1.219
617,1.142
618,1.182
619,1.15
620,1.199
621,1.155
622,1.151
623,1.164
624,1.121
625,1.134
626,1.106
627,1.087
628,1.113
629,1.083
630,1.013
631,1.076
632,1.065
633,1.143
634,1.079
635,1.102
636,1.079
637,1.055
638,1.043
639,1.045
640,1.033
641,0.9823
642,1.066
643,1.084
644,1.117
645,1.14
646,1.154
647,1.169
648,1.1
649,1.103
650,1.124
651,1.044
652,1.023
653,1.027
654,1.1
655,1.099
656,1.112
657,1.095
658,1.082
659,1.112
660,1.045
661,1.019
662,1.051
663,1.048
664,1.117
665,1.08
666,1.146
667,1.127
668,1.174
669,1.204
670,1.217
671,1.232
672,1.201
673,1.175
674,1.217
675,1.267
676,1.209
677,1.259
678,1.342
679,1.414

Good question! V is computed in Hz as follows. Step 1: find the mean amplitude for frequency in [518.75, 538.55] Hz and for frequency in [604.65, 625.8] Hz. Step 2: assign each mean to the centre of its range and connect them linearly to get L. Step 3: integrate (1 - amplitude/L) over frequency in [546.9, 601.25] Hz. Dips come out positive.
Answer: 8.5 Hz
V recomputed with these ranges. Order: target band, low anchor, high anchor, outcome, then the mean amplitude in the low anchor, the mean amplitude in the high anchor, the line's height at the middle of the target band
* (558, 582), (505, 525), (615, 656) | 3.54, 1.1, 1.1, 1.1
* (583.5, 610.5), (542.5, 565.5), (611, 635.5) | 3.14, 0.991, 1.13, 1.08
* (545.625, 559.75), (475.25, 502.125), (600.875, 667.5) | 2.11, 1.21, 1.09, 1.16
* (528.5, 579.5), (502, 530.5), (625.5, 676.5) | 5.10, 1.12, 1.11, 1.12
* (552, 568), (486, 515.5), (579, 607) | 0.70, 1.27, 0.923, 1.05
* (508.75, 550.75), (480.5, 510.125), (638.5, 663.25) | 5.20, 1.26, 1.08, 1.22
